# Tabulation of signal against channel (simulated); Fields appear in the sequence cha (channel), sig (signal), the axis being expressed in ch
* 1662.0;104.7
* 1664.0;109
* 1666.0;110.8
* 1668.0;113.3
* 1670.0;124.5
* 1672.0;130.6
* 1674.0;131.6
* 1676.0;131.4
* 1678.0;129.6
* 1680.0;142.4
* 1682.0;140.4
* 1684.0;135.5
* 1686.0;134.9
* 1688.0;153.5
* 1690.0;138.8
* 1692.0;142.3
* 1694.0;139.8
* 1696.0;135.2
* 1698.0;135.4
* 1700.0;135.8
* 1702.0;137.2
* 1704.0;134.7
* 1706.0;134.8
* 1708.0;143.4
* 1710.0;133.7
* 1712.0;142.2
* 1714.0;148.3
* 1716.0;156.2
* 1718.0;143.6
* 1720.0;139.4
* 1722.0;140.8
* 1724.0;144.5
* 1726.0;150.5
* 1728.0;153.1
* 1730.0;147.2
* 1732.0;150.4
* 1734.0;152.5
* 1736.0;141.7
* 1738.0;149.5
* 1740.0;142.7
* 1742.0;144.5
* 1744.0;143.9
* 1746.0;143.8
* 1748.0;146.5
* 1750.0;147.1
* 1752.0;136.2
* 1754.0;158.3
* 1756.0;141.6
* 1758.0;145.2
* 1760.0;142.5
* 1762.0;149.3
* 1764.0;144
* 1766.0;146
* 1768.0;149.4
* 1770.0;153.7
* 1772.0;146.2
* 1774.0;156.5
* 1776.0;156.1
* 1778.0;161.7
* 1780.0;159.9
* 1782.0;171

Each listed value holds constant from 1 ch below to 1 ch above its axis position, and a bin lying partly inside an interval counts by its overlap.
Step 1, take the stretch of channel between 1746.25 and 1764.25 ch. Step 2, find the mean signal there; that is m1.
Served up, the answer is 146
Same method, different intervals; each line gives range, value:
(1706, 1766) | 145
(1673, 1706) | 137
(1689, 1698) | 139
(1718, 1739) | 147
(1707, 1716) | 143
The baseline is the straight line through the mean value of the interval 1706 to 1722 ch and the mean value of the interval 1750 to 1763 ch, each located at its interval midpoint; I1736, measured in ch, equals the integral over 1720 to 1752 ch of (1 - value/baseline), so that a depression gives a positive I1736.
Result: -0.4 ch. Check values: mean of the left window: 143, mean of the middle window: 146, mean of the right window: 146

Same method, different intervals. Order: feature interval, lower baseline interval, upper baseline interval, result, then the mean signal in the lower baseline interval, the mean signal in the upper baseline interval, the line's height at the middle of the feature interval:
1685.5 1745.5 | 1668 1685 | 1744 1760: -1.8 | 132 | 145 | 139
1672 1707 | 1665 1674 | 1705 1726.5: -1.8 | 121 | 143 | 131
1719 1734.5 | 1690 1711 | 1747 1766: -0.6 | 137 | 146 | 141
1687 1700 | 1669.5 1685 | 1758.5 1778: -0.4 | 134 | 150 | 136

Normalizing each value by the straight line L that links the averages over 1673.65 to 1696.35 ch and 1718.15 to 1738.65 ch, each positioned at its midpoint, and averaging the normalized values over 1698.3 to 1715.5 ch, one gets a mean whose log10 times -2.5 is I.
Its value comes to 0.03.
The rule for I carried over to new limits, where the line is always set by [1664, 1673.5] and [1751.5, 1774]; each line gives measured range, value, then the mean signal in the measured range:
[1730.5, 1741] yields -0.06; 147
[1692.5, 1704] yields -0.07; 137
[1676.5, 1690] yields -0.13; 139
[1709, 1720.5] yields -0.09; 144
